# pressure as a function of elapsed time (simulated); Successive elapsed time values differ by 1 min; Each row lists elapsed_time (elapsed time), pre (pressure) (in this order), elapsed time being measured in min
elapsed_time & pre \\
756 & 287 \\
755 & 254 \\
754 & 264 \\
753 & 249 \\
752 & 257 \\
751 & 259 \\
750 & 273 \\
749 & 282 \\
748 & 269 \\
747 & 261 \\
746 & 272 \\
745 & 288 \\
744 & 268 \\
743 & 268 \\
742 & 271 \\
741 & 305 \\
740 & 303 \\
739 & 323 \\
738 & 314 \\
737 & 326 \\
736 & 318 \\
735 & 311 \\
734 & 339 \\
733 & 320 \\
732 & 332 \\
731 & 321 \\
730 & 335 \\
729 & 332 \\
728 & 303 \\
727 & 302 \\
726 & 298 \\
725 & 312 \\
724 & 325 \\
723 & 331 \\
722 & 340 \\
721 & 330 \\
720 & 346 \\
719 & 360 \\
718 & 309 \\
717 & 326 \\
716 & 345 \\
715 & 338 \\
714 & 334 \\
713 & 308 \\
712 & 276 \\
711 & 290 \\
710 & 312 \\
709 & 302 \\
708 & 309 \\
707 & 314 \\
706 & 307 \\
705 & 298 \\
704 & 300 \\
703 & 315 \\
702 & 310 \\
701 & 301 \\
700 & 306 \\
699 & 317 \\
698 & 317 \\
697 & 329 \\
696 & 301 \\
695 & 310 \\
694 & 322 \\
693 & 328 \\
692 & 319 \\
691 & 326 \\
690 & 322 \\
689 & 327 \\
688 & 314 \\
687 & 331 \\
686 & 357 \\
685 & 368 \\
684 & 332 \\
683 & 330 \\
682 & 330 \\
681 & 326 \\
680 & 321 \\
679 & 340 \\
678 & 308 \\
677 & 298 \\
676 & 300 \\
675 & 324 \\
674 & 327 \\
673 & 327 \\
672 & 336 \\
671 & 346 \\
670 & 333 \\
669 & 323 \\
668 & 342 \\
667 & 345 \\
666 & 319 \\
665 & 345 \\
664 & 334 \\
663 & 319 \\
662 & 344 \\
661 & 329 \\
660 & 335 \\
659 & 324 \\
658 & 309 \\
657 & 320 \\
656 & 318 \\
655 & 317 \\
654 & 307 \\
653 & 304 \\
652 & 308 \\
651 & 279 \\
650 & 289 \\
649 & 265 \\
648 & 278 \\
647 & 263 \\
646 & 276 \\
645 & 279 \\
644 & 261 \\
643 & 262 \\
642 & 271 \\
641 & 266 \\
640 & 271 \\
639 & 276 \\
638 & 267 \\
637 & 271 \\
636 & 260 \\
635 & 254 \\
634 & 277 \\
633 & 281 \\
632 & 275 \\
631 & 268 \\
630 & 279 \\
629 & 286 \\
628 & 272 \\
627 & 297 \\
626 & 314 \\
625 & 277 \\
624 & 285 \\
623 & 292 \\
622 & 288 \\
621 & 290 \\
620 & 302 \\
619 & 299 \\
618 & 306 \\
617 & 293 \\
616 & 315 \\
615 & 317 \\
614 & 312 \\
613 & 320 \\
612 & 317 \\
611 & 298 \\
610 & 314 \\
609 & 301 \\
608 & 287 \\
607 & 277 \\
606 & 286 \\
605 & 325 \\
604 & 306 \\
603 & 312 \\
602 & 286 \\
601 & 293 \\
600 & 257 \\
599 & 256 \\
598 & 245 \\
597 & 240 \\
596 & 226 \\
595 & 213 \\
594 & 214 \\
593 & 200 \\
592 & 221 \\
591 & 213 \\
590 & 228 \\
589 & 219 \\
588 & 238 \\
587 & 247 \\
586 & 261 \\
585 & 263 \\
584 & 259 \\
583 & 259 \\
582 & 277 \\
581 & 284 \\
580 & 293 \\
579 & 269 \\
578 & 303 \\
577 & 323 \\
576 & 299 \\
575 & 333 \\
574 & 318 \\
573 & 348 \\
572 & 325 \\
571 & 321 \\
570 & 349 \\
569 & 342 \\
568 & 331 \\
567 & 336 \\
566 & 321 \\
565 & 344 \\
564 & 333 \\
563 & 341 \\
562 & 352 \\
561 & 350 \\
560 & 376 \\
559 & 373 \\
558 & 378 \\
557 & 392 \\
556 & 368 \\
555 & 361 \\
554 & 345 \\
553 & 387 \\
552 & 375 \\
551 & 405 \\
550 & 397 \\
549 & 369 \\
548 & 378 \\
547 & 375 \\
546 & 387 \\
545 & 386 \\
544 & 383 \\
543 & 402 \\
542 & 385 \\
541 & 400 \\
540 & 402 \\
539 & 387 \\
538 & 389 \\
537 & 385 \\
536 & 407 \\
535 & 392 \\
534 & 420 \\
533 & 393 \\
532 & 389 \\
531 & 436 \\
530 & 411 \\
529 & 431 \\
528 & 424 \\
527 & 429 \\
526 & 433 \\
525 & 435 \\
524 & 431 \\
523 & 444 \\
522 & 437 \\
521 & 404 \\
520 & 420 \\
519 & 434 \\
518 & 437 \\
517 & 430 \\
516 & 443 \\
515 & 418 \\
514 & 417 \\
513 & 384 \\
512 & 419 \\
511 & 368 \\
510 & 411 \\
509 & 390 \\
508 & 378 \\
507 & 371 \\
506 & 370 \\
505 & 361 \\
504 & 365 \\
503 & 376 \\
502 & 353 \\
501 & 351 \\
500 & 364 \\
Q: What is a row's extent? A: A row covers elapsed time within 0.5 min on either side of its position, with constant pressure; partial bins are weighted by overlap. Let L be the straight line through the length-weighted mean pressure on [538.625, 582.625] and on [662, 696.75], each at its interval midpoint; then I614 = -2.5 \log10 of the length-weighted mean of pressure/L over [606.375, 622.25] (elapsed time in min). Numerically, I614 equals 0.13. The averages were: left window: 352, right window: 328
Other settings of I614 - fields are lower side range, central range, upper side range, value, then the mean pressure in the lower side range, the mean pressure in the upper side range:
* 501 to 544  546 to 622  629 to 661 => 0.13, 404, 285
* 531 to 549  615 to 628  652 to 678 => 0.17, 392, 324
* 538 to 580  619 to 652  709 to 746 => 0.21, 357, 315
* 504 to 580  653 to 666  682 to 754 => 0.03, 381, 311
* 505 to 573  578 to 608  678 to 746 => 0.38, 388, 317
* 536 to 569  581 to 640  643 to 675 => 0.23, 372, 312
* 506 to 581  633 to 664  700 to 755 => 0.16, 380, 305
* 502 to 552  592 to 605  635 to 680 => 0.34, 402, 304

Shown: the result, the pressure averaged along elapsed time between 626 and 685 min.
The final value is 303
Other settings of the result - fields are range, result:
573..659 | 280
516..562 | 399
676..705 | 321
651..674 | 326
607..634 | 295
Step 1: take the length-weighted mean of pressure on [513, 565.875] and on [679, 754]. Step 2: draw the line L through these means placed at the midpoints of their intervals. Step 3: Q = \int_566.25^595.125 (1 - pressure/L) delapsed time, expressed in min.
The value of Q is 7.4 min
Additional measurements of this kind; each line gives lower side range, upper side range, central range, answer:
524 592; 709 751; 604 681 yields 6.8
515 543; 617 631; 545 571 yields 1.1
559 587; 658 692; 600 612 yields 0.8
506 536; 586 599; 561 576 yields -2.3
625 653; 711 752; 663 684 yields -2.9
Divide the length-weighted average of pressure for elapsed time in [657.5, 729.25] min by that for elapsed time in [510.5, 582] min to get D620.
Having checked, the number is 0.9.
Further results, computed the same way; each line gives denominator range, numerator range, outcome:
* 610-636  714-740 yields 1.11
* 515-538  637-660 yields 0.68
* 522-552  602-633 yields 0.73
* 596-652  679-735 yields 1.13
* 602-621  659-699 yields 1.08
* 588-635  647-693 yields 1.16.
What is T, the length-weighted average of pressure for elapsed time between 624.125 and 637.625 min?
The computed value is 278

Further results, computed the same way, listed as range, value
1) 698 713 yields 305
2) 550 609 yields 302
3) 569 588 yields 296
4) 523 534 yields 422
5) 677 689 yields 331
